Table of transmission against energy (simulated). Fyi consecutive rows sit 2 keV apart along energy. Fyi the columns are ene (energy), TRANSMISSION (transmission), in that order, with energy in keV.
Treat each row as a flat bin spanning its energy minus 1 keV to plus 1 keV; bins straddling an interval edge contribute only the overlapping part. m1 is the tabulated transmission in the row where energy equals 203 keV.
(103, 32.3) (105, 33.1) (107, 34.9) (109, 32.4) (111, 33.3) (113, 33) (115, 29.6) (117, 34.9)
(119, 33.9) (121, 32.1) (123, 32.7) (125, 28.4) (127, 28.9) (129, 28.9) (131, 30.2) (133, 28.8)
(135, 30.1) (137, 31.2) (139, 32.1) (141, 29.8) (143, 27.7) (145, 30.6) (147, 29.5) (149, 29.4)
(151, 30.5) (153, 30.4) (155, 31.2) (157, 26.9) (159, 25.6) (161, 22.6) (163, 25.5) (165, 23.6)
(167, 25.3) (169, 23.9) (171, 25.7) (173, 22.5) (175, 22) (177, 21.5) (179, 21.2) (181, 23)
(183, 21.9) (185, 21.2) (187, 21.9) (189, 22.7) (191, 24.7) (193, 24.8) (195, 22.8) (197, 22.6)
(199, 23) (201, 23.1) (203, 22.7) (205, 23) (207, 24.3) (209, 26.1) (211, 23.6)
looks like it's 22.7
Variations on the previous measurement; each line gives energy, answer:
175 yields 22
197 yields 22.6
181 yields 23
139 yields 32.1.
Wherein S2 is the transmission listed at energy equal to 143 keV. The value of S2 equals 27.7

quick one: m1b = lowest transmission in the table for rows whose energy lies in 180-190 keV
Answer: 21.2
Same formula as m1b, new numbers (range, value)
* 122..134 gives 28.4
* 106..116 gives 29.6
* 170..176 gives 22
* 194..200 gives 22.6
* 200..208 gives 22.7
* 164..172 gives 23.6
